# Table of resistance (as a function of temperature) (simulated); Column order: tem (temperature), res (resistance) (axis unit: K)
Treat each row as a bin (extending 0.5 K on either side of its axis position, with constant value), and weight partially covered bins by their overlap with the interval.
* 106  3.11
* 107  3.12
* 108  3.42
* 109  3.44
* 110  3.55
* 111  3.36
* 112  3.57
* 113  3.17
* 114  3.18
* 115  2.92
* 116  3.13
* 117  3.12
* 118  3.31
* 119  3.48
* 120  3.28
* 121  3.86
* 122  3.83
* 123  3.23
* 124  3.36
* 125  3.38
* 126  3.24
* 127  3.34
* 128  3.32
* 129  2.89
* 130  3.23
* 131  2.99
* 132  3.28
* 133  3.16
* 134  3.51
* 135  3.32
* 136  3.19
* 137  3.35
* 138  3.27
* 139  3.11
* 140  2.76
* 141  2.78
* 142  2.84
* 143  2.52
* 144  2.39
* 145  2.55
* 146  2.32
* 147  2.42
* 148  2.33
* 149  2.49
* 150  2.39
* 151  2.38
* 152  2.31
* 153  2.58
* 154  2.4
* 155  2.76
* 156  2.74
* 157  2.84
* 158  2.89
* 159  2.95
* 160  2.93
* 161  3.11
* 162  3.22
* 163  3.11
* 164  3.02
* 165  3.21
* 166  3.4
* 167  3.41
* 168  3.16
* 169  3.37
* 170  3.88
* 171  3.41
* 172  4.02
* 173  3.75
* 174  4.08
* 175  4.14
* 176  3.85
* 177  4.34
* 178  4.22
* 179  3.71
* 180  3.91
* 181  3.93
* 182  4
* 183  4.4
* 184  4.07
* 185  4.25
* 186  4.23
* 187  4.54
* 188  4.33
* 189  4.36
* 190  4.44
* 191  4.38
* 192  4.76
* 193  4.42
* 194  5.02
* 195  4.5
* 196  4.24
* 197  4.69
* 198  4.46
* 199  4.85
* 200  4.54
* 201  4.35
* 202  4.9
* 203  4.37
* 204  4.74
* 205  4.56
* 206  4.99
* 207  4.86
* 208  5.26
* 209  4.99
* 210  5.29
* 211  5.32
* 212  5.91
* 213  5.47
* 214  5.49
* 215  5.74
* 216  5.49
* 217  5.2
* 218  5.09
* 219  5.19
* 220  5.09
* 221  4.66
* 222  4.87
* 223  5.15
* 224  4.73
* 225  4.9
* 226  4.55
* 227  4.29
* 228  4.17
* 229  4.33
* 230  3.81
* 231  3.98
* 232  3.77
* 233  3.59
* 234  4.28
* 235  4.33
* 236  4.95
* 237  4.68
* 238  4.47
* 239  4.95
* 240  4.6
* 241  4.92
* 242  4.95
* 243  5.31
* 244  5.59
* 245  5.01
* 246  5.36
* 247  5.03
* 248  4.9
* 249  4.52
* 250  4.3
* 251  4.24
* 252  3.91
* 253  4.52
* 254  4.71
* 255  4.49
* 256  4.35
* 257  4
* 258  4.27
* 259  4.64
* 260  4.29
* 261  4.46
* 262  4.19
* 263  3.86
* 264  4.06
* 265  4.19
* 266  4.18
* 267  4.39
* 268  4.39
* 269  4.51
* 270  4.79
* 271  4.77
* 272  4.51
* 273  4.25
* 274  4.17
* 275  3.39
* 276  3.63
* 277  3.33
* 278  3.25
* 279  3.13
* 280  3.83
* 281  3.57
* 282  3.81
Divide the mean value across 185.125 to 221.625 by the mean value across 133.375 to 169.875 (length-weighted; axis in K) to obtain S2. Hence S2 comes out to 1.68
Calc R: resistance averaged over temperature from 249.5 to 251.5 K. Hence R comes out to 4.27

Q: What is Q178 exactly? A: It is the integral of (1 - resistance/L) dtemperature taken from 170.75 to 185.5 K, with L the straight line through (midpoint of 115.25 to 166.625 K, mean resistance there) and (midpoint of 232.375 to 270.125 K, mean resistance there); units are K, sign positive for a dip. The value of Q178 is -2.11 K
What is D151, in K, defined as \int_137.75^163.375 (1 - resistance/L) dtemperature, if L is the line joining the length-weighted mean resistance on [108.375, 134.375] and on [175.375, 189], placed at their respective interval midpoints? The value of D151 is 7.0 K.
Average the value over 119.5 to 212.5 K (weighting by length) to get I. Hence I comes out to 3.67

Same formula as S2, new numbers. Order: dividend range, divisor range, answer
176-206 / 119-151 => 1.45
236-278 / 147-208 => 1.18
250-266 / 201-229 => 0.86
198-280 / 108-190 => 1.38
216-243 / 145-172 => 1.59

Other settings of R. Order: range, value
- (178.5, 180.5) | 3.81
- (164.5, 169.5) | 3.31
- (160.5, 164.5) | 3.11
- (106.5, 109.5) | 3.33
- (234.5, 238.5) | 4.61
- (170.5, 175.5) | 3.88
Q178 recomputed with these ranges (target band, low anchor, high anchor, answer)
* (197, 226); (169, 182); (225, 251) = -4.7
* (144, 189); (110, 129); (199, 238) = 7.8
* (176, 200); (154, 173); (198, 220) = -0.9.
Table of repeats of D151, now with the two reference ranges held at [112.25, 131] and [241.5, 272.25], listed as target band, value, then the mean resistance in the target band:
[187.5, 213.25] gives -4.8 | 4.76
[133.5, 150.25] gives 3.2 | 2.8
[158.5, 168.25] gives 1.4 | 3.15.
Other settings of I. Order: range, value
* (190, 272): 4.67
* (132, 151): 2.82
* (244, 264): 4.49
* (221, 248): 4.64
